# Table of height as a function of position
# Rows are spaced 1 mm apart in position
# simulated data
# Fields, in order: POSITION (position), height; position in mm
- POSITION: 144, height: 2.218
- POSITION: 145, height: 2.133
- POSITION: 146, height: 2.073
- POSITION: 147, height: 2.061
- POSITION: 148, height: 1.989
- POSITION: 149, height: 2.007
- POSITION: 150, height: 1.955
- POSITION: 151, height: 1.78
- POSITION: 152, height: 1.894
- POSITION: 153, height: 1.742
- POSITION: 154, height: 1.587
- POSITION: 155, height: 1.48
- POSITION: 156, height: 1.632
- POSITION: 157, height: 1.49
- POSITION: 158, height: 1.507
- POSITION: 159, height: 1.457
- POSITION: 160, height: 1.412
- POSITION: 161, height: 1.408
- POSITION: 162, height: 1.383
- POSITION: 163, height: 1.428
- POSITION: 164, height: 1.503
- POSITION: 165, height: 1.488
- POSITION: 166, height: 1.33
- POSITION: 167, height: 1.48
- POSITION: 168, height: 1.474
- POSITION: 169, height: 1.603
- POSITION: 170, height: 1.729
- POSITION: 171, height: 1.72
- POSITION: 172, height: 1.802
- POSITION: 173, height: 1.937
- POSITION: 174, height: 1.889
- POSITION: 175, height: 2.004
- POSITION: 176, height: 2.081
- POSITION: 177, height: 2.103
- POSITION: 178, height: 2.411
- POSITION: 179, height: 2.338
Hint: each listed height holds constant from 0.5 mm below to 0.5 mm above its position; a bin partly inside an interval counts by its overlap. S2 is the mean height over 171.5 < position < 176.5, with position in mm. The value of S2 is 1.94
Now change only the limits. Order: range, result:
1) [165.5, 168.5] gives 1.43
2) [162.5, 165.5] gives 1.47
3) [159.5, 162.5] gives 1.4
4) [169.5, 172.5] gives 1.75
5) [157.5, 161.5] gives 1.45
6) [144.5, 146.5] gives 2.1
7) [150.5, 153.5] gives 1.81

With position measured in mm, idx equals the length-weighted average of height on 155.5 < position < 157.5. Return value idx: 1.56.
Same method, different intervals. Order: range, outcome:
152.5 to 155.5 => 1.6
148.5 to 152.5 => 1.91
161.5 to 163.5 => 1.41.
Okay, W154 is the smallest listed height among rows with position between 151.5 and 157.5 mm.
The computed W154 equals 1.48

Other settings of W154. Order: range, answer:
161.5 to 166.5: 1.33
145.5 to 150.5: 1.955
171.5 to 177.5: 1.802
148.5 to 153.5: 1.742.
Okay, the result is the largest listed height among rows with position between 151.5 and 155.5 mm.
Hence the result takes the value 1.894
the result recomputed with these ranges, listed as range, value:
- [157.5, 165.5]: 1.507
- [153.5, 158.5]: 1.632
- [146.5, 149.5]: 2.061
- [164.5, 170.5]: 1.729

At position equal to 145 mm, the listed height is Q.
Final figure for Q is 2.133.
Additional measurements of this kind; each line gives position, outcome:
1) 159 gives 1.457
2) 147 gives 2.061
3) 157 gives 1.49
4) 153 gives 1.742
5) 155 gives 1.48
